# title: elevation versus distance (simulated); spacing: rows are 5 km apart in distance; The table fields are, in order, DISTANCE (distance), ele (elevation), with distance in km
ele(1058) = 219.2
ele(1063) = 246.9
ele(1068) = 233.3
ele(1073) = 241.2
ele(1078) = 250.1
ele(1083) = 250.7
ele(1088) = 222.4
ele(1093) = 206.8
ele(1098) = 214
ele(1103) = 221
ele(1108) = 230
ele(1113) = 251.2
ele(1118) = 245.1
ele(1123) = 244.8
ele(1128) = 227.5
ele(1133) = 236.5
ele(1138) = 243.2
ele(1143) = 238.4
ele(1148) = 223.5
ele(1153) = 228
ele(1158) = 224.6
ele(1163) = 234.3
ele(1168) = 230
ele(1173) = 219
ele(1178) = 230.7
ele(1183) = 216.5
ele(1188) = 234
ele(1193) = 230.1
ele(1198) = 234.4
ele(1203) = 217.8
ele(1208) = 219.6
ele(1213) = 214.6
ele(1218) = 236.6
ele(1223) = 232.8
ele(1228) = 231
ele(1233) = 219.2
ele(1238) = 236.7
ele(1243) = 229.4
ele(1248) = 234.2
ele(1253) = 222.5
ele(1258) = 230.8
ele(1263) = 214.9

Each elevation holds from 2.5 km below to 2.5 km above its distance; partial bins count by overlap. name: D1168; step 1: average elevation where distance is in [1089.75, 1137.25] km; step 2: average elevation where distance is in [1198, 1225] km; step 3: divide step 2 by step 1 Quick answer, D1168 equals 1.0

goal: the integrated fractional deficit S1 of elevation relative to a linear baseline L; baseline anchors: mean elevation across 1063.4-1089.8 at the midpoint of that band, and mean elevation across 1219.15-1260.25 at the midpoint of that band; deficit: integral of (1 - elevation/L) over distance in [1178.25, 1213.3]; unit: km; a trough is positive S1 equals 1.2 km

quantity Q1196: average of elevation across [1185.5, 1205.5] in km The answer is 229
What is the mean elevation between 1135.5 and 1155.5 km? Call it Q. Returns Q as 233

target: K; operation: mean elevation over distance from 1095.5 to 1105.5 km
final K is 218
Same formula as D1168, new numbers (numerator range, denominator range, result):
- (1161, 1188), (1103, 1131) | 0.95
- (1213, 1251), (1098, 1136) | 0.98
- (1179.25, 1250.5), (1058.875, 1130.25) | 0.97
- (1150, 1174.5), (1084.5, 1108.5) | 1.04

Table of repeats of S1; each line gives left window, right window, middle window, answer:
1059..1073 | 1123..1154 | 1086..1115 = 1.51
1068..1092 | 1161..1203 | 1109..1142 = -1.01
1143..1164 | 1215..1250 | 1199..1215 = 0.78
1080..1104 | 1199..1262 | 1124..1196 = -1.53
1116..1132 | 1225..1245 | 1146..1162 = 0.67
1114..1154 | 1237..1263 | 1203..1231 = 0.62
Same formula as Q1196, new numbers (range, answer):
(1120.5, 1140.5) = 238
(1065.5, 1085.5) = 244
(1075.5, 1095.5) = 232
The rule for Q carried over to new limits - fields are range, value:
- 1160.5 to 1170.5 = 232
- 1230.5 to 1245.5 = 228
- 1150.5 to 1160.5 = 226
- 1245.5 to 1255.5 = 228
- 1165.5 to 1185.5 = 224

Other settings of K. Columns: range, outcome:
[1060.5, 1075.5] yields 240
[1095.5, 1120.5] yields 232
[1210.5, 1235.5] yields 227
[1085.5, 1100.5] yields 214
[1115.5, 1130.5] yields 239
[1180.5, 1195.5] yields 227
